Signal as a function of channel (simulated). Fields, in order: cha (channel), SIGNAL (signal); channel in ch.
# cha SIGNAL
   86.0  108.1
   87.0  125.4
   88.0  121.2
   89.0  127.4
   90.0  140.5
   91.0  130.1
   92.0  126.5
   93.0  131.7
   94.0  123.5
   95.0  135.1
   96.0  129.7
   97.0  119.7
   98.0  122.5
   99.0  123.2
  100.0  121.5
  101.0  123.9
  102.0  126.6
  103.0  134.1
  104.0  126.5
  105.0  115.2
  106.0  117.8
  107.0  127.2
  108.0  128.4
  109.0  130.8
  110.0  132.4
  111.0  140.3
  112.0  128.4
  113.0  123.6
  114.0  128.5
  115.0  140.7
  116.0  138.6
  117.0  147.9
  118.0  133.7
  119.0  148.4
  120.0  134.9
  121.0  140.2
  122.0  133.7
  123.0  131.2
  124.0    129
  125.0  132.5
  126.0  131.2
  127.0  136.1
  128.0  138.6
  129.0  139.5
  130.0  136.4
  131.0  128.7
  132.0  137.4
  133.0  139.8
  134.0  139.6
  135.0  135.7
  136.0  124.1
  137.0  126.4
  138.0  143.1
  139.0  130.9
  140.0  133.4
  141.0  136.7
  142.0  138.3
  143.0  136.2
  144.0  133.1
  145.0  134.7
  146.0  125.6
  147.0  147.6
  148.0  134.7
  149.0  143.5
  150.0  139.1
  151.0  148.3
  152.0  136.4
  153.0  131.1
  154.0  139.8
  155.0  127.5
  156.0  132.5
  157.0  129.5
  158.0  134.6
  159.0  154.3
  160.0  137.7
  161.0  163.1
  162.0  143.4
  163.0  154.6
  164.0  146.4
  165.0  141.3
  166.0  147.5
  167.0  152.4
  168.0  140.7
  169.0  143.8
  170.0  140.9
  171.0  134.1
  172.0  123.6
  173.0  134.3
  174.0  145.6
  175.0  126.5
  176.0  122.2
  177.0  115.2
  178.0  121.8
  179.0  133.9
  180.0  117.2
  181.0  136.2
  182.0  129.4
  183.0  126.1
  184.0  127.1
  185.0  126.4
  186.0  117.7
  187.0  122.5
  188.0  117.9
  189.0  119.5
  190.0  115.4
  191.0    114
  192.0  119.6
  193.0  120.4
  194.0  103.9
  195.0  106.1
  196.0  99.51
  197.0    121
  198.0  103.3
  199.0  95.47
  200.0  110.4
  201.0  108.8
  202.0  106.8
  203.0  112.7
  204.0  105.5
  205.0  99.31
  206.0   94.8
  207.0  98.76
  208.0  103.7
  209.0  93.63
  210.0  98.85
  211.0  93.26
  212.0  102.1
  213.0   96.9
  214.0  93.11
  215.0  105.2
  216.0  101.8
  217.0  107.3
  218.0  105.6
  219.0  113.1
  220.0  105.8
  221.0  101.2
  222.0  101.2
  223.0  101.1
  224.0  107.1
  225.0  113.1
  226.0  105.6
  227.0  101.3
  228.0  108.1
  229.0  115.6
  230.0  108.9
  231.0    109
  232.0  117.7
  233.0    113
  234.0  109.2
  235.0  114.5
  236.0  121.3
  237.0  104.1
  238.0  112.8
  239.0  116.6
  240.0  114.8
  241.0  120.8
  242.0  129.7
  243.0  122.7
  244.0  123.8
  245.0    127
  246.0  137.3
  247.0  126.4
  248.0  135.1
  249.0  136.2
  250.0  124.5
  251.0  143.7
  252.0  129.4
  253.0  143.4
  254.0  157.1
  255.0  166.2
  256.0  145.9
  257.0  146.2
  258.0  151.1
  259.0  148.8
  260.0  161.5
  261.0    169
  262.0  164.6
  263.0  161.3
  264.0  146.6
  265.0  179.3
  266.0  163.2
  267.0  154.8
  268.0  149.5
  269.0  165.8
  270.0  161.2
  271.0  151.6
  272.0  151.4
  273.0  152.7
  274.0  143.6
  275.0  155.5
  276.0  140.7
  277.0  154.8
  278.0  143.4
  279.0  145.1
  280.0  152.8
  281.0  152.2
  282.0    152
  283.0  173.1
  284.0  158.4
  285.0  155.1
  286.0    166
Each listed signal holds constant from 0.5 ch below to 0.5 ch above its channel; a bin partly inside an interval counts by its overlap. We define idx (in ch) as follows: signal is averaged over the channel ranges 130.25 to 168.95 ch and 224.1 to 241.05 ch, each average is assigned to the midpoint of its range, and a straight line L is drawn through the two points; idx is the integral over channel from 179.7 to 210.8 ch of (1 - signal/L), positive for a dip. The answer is 3.1 ch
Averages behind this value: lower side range 139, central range 112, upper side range 112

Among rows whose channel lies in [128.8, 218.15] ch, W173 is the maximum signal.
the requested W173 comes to 163.1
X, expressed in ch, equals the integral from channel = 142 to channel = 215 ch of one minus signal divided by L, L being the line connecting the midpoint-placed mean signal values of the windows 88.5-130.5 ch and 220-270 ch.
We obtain 3.8 ch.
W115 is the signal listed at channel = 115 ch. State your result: 140.7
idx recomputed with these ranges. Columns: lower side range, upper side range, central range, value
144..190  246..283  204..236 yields 8.6 ch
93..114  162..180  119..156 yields -1.1 ch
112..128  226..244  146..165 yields -1.8 ch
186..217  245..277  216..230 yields 1.8 ch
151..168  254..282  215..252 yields 8.7 ch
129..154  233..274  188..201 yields 2.6 ch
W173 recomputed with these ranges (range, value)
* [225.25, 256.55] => 166.2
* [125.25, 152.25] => 148.3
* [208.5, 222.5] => 113.1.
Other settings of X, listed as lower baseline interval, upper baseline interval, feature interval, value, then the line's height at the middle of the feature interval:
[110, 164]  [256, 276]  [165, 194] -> 3.0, 143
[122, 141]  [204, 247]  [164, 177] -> -1.4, 124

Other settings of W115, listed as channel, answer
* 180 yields 117.2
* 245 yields 127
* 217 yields 107.3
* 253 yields 143.4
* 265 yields 179.3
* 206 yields 94.8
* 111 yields 140.3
